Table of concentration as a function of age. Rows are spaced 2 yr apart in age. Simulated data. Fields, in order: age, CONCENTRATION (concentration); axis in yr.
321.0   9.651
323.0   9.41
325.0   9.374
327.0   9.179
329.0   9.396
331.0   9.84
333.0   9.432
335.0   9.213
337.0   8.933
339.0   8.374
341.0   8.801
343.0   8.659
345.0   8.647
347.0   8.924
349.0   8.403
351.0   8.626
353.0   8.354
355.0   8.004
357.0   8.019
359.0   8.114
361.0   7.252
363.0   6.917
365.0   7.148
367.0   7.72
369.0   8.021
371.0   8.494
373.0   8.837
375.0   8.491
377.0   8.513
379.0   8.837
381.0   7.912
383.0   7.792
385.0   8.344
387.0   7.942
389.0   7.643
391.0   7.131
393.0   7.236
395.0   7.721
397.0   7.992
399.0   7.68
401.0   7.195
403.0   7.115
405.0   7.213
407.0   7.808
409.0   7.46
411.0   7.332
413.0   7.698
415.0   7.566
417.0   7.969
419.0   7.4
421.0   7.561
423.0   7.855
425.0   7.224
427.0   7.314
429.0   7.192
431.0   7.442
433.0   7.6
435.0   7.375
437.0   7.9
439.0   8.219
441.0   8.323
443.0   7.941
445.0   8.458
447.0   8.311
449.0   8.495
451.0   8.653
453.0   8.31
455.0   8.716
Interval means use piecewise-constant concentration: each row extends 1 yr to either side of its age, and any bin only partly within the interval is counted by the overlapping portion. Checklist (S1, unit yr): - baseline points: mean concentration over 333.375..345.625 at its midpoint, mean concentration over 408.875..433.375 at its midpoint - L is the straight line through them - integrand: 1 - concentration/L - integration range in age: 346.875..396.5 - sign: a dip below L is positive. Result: 1.8 yr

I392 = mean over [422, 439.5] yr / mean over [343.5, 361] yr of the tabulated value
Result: 0.91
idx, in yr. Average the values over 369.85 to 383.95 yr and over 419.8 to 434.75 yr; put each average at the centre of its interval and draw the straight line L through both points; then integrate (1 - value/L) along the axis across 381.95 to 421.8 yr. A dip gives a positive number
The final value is 1.7 yr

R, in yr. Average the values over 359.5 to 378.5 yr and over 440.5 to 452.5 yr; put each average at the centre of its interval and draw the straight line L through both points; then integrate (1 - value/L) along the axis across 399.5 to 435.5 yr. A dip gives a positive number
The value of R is 3.3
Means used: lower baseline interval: 7.96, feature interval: 7.47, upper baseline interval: 8.36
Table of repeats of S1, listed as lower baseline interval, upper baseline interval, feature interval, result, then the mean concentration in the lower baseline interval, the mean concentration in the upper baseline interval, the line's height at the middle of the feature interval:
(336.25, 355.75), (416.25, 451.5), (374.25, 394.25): 0.7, 8.58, 7.83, 8.25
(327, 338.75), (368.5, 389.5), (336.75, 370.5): 2.6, 9.28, 8.28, 8.83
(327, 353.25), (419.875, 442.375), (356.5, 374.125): 1.5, 8.92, 7.64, 8.56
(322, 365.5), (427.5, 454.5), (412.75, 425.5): 0.8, 8.61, 8.02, 8.15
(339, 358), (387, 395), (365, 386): -1.1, 8.49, 7.46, 7.83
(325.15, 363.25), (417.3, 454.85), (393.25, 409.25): 1.3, 8.63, 7.89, 8.17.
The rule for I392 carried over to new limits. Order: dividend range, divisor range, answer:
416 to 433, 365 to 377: 0.91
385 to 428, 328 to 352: 0.84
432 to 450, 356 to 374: 1.03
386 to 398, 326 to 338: 0.82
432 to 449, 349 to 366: 1.03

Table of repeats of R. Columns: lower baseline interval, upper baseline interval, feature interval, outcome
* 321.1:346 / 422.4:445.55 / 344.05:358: 0.7 yr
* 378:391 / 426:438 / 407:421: 0.2 yr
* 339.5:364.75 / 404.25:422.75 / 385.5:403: 0.5 yr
